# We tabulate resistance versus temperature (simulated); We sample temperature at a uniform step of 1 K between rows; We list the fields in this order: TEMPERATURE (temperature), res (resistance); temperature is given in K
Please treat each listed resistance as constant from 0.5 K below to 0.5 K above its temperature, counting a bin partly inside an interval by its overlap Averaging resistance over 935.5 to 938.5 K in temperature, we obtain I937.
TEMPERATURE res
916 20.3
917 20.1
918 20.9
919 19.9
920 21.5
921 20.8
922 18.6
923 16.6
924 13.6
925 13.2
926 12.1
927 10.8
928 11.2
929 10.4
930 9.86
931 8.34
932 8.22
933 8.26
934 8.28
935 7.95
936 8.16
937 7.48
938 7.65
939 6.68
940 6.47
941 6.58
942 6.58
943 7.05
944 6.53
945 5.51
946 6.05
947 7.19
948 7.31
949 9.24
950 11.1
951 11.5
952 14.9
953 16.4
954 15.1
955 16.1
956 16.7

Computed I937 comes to 7.76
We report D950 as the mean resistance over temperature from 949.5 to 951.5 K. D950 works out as 11.3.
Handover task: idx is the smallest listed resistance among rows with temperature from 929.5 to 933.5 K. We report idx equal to 8.22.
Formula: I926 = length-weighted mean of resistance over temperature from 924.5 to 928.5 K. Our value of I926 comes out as 11.8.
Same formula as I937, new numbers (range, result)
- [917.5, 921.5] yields 20.8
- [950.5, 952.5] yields 13.2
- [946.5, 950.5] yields 8.71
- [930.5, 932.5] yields 8.28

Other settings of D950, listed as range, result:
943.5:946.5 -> 6.03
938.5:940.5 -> 6.57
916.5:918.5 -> 20.5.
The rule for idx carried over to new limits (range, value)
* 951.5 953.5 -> 14.9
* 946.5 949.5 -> 7.19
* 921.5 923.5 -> 16.6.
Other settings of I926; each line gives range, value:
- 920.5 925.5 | 16.6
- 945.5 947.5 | 6.62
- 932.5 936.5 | 8.16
